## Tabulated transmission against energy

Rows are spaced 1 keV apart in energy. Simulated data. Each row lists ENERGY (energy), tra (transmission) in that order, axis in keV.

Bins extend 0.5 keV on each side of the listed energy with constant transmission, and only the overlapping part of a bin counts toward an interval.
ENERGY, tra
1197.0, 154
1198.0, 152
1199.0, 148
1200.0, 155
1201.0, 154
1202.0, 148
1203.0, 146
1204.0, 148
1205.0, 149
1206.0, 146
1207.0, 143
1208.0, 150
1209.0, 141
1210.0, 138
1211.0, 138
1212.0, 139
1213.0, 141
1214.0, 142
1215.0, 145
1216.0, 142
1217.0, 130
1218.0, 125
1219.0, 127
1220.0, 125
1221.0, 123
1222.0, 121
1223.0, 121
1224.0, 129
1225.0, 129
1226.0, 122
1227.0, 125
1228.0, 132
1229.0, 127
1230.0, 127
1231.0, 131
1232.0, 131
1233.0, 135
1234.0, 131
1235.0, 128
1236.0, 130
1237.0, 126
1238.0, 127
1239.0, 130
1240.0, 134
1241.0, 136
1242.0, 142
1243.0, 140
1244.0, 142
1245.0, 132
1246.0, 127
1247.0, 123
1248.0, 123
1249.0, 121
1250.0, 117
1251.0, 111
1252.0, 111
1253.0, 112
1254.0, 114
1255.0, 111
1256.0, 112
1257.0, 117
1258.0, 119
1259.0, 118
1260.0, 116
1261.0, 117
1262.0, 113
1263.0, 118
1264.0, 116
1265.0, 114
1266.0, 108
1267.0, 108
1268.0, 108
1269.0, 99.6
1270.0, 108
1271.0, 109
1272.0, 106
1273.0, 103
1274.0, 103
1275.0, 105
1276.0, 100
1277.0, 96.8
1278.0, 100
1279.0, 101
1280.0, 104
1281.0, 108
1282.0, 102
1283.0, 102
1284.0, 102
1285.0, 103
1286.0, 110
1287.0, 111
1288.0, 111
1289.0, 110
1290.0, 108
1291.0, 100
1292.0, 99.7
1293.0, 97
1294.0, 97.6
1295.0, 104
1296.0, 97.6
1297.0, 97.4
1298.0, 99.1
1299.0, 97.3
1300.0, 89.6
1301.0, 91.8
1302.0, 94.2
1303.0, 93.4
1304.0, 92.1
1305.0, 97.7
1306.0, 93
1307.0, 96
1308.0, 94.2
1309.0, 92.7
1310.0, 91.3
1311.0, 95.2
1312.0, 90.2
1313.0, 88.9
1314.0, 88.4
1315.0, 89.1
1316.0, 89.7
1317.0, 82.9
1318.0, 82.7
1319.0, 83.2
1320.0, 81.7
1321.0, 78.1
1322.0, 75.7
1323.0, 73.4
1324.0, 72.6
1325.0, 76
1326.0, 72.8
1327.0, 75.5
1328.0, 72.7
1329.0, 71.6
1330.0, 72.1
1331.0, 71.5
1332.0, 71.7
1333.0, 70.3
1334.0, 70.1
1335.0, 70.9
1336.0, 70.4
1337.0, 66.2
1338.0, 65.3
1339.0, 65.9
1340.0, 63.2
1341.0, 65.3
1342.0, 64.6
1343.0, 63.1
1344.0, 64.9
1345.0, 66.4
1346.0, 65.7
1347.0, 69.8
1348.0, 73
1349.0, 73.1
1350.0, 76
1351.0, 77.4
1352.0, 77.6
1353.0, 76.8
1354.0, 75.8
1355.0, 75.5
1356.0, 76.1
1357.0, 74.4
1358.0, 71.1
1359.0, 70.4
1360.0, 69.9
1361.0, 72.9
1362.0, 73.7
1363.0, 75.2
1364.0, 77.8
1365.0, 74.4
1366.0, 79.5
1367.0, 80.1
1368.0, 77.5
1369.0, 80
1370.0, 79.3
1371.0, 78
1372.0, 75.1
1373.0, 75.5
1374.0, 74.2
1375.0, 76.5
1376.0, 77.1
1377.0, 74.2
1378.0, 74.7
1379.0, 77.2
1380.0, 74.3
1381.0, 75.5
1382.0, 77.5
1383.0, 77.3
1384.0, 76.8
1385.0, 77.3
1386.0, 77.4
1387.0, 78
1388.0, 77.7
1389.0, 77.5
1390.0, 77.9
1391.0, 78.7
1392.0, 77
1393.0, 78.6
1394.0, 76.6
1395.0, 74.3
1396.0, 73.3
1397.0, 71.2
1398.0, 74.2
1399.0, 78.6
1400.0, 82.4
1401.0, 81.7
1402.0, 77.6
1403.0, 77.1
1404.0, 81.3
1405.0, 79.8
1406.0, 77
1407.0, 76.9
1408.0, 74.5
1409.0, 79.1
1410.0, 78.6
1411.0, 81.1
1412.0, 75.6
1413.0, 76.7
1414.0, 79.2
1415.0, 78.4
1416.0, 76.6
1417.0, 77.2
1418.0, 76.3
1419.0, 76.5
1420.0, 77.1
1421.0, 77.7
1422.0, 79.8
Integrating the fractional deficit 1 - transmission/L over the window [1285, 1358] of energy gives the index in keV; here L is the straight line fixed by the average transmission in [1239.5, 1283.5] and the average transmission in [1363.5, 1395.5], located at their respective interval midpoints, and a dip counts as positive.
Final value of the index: 9.7 keV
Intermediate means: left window 114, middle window 83.1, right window 77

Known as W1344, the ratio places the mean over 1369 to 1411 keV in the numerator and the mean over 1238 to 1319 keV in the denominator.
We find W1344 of 0.7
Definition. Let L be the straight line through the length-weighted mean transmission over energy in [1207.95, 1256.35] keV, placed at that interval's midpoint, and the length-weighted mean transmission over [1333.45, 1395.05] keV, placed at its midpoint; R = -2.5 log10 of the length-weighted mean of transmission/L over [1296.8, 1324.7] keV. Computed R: 0.09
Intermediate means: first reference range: 129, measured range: 88.8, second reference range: 73.9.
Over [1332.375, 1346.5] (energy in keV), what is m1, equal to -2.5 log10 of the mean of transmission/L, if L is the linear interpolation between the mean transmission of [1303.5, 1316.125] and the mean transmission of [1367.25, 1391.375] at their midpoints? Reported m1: 0.274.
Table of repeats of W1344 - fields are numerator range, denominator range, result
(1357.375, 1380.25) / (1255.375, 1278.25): 0.69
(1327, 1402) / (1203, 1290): 0.61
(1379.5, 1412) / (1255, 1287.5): 0.72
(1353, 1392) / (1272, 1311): 0.76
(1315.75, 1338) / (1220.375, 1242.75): 0.58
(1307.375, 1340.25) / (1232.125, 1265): 0.63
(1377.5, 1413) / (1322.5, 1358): 1.09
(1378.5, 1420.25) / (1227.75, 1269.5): 0.63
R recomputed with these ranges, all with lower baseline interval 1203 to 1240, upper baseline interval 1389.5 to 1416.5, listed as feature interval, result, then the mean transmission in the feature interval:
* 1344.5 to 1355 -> 0.27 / 73.3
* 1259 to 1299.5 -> 0.10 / 105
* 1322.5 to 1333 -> 0.35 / 72.9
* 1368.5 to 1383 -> 0.13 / 76.4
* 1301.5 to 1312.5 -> 0.15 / 93.6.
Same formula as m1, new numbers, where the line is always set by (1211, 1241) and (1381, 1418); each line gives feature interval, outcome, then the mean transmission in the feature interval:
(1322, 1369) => 0.284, 72.1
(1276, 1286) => 0.113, 102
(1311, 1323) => 0.211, 84.6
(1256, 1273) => 0.064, 112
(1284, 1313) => 0.106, 98.3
